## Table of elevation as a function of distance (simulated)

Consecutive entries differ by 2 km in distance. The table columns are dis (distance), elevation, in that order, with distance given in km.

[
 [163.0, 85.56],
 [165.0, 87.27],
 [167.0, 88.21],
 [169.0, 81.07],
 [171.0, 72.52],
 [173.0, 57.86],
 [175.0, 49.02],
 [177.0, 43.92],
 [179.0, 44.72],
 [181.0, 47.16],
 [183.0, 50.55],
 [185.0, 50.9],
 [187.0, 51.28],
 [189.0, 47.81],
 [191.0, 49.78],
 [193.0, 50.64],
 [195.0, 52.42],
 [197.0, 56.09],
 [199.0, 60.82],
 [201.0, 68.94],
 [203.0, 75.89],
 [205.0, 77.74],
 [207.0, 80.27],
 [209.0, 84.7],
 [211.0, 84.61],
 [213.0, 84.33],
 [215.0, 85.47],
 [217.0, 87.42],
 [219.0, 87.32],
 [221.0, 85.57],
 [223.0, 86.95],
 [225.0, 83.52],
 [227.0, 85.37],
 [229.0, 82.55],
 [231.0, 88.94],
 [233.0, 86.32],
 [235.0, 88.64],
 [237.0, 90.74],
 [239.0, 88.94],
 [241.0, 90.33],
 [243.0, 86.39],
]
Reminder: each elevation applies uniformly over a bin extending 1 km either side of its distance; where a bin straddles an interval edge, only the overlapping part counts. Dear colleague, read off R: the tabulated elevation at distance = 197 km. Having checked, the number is 56.09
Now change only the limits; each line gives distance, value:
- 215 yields 85.47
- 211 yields 84.61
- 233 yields 86.32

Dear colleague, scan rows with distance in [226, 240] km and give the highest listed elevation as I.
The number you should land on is 90.74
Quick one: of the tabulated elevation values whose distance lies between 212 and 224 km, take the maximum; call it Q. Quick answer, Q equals 87.42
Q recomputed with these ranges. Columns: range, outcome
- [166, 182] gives 88.21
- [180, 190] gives 51.28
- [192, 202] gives 68.94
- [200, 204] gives 75.89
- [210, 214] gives 84.61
